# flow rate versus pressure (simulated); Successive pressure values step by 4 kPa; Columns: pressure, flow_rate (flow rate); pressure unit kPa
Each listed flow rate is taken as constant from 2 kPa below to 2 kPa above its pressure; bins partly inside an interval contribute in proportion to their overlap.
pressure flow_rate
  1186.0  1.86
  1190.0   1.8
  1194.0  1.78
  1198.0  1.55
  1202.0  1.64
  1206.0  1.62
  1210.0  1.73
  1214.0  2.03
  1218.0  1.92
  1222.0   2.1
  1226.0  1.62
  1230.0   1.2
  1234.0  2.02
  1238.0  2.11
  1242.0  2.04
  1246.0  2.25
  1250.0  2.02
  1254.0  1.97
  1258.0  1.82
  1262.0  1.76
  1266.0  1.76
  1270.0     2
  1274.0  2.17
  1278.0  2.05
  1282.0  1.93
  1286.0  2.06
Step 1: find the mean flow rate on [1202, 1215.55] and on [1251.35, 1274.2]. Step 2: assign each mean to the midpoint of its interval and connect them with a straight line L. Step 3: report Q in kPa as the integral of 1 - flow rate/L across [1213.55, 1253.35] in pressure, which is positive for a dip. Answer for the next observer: -2.3 kPa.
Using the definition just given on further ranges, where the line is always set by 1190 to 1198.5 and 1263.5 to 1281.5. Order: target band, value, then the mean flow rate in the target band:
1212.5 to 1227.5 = -1.0 kPa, 1.92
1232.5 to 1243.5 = -1.1 kPa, 2.06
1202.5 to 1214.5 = 0.1 kPa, 1.74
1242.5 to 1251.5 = -1.1 kPa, 2.13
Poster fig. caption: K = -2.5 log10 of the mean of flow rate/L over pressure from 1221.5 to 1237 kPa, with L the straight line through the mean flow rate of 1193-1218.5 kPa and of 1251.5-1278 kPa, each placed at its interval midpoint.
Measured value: 0.056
